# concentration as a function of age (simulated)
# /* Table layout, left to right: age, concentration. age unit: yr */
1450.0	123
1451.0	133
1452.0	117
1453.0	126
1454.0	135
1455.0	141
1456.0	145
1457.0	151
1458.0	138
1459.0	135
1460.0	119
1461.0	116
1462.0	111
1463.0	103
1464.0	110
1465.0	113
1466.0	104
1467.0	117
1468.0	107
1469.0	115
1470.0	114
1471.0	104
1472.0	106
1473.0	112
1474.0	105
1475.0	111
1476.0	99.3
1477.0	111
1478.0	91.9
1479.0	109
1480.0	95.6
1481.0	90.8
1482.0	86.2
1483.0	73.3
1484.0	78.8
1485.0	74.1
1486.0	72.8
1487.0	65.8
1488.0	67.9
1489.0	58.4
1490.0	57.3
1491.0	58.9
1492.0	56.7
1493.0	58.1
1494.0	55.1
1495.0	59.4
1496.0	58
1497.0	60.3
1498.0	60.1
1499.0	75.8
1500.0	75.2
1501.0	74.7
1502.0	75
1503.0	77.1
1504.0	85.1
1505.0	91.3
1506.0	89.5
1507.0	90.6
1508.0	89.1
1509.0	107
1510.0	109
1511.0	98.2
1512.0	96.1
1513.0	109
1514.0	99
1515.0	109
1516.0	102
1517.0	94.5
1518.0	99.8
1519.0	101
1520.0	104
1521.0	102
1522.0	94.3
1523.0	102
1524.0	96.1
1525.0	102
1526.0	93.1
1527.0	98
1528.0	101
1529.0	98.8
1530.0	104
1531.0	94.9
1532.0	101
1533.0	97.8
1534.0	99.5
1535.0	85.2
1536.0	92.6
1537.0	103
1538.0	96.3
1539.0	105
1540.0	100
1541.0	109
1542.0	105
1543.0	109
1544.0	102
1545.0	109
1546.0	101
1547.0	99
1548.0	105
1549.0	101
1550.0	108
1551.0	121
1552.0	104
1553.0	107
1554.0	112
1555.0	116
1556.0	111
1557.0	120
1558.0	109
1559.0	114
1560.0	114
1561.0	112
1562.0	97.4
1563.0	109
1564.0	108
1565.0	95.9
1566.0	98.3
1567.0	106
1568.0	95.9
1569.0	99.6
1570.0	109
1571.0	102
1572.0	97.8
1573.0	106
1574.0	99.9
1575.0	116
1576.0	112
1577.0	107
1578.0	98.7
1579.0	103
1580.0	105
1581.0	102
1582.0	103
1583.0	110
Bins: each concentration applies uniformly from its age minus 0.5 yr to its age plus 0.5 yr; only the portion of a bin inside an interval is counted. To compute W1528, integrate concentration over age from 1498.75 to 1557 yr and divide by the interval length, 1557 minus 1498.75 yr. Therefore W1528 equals 99.2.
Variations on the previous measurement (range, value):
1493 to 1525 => 88.1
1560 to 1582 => 104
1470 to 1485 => 97.9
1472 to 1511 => 81.2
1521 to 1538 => 97.8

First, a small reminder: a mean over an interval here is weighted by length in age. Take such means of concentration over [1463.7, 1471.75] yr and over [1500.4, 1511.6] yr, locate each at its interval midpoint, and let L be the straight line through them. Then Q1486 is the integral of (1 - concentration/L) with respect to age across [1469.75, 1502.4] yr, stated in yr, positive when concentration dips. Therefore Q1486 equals 6.8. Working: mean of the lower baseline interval 110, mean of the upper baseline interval 89.6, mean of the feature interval 80.1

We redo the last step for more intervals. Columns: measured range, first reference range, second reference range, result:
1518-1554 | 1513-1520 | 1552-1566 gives 1.2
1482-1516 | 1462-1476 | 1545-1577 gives 9.4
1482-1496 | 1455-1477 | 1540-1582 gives 6.0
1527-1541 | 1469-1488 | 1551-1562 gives 1.0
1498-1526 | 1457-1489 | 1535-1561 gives 2.9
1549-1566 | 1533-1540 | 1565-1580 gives -1.4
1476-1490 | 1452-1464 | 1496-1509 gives 2.6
